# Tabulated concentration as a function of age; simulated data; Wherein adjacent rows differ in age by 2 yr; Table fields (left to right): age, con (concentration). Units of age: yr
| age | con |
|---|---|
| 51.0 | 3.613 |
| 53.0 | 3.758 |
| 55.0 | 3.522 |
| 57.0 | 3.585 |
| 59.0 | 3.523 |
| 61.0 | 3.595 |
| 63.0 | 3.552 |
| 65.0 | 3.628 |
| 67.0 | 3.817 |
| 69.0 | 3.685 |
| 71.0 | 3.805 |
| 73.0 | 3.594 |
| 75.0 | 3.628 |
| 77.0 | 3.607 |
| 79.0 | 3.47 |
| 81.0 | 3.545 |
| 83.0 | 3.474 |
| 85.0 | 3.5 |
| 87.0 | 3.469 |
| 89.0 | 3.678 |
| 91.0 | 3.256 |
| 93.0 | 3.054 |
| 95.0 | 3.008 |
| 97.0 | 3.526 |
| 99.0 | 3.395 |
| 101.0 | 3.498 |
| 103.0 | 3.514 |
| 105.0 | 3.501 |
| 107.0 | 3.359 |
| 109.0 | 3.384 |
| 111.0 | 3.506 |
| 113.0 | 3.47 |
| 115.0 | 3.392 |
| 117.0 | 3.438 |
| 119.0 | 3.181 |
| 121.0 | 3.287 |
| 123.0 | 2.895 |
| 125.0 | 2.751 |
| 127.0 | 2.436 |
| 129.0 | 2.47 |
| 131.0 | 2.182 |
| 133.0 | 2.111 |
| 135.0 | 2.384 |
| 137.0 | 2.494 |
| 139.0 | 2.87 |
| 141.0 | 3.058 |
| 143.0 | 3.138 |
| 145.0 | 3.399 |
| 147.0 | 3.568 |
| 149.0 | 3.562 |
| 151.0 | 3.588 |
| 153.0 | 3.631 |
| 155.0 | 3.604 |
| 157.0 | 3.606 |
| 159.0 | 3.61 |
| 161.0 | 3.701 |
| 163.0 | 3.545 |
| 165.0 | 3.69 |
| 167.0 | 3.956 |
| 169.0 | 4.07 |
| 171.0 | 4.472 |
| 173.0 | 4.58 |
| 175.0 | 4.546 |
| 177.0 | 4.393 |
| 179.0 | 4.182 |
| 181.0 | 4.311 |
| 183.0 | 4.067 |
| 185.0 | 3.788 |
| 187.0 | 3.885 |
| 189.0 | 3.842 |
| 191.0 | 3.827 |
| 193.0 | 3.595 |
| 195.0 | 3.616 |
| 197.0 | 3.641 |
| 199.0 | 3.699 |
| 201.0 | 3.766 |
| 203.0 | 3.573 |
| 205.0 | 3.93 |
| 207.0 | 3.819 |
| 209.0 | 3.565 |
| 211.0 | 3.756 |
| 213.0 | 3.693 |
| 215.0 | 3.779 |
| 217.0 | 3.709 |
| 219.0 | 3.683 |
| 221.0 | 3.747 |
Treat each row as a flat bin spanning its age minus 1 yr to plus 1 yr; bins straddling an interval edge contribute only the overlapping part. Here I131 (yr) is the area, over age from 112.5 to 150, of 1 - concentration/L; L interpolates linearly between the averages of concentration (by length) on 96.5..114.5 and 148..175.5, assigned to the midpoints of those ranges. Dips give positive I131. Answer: 7.1 yr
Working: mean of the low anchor 3.46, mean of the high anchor 3.86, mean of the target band 2.94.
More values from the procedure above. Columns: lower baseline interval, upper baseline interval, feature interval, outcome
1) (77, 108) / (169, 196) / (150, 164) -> 1.02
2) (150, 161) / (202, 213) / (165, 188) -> -3.28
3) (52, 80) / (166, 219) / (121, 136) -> 4.99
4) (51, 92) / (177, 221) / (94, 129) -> 3.93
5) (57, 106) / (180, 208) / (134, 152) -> 2.74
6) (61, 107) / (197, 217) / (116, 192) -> 3.35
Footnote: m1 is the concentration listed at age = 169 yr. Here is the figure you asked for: 4.07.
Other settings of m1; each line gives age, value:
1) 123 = 2.895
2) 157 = 3.606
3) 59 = 3.523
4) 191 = 3.827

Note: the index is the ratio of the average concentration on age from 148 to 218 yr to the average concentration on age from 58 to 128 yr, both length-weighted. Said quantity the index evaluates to 1.1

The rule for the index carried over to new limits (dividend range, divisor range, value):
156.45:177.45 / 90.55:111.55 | 1.19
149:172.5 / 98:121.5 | 1.11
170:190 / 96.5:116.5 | 1.22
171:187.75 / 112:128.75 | 1.38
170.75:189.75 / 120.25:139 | 1.64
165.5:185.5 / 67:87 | 1.18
